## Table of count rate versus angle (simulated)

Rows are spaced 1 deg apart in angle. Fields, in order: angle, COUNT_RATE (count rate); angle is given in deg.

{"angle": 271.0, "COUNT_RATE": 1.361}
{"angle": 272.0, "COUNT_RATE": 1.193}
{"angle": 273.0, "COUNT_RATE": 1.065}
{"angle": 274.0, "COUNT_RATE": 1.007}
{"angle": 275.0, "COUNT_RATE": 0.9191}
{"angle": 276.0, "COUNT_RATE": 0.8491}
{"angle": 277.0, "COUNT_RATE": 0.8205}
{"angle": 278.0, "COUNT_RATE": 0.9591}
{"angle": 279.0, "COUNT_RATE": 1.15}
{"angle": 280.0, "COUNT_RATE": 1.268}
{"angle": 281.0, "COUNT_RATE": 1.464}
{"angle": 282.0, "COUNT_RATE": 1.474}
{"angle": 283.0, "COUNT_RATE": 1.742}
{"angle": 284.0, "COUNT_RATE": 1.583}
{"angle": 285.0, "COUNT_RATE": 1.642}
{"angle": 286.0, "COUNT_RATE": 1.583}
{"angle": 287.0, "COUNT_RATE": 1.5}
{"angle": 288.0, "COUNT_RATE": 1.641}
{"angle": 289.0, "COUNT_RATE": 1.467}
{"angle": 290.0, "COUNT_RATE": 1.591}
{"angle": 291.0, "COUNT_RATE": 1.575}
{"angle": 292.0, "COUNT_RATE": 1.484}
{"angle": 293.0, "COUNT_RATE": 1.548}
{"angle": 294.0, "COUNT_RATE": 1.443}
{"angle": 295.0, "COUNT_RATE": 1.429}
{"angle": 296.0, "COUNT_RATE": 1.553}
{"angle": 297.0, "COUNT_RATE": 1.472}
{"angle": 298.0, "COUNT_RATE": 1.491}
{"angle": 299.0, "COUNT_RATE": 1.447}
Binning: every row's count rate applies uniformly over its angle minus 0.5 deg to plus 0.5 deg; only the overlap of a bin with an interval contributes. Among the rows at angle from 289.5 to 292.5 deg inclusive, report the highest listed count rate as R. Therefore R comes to 1.591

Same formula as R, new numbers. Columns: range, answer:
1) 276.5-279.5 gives 1.15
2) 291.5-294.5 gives 1.548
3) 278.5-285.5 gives 1.742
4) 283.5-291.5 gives 1.642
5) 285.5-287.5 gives 1.583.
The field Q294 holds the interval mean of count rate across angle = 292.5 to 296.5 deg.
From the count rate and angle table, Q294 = 1.49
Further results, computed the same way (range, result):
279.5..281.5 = 1.37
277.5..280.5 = 1.13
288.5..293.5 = 1.53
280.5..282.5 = 1.47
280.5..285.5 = 1.58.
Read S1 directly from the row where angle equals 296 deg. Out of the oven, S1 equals 1.553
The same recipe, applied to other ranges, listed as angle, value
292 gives 1.484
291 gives 1.575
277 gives 0.8205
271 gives 1.361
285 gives 1.642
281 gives 1.464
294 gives 1.443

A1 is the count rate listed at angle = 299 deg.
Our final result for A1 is 1.447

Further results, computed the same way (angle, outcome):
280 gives 1.268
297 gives 1.472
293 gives 1.548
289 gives 1.467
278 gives 0.9591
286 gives 1.583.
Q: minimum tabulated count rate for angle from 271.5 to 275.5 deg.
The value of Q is 0.9191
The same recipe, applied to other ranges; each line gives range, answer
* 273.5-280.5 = 0.8205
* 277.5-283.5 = 0.9591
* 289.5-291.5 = 1.575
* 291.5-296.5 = 1.429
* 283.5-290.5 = 1.467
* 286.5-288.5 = 1.5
